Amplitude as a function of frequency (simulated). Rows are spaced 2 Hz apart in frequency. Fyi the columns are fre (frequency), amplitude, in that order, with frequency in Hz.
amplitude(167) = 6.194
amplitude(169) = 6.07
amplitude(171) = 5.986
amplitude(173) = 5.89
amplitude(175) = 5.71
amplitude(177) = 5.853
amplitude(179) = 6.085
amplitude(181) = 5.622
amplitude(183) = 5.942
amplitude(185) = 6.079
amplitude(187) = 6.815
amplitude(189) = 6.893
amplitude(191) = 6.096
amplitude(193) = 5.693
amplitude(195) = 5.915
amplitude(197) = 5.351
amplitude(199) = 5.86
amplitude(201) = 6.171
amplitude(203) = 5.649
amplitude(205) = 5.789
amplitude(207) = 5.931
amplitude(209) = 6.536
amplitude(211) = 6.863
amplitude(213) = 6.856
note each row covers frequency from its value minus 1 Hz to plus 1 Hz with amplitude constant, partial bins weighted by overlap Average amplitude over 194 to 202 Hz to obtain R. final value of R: 5.82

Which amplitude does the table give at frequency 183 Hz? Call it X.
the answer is 5.942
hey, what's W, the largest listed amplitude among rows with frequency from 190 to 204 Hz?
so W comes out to 6.171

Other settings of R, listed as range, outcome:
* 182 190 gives 6.43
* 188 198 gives 5.99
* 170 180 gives 5.9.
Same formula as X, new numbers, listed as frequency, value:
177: 5.853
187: 6.815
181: 5.622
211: 6.863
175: 5.71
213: 6.856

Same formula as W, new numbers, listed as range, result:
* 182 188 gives 6.815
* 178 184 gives 6.085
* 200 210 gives 6.536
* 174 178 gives 5.853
